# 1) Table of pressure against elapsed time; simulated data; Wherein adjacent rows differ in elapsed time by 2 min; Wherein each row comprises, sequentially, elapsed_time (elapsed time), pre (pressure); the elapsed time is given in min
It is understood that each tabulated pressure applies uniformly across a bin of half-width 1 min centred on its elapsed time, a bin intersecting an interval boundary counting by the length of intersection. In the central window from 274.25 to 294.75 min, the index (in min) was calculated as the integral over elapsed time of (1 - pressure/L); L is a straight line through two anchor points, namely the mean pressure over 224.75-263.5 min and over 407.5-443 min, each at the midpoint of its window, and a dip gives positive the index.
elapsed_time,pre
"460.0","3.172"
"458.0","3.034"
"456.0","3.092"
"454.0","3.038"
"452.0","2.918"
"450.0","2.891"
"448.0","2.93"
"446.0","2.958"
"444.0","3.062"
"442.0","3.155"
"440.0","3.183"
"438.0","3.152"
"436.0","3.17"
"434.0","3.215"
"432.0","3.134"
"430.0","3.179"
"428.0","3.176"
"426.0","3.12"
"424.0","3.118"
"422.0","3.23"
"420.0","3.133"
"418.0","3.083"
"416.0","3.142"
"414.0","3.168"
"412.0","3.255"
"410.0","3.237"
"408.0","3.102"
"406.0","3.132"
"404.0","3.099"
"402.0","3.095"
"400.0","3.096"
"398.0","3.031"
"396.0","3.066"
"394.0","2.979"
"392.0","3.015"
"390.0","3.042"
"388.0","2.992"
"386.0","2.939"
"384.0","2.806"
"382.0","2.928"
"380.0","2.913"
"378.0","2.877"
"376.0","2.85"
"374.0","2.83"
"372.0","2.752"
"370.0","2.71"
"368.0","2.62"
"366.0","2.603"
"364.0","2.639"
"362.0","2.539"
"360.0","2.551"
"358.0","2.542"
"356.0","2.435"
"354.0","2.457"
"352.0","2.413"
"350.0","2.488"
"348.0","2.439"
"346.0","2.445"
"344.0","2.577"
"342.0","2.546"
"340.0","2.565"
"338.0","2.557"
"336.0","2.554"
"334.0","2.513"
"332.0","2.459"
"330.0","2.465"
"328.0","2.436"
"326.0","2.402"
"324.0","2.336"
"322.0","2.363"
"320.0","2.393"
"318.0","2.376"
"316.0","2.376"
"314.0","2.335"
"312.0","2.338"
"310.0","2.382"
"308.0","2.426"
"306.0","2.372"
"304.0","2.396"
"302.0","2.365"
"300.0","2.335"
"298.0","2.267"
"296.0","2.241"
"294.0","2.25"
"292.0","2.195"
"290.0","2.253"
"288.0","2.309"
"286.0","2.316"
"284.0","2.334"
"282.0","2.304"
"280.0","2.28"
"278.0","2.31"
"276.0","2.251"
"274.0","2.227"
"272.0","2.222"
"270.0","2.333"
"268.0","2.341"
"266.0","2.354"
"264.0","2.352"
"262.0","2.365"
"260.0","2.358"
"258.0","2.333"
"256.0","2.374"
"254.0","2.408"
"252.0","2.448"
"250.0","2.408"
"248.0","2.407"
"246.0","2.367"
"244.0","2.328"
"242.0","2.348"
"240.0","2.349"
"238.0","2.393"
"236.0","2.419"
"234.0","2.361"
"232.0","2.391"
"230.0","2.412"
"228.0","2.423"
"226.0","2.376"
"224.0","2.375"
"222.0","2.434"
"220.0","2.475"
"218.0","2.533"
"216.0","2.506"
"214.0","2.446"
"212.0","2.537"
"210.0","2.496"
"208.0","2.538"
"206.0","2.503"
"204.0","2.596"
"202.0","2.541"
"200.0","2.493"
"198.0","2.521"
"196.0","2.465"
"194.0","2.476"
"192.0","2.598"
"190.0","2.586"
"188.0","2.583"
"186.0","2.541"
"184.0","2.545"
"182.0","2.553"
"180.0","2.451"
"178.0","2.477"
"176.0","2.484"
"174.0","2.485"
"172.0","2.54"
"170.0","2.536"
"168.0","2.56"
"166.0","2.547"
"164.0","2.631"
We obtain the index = 2.2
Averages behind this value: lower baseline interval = 2.38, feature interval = 2.28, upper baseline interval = 3.16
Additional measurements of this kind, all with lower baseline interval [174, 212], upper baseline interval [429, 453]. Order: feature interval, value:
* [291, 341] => 7.4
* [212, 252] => 3.0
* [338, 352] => 1.7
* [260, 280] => 2.9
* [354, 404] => 2.0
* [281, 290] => 1.4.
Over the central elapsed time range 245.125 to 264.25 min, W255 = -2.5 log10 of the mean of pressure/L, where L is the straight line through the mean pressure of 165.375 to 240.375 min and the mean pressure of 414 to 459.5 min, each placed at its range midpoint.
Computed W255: 0.10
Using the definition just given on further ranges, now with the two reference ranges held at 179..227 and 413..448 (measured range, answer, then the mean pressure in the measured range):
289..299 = 0.23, 2.24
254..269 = 0.13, 2.36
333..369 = 0.16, 2.53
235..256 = 0.10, 2.39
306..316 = 0.18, 2.37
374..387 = 0.04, 2.88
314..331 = 0.19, 2.39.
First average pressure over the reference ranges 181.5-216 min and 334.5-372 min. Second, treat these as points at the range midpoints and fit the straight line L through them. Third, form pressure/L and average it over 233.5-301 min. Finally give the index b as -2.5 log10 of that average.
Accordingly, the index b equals 0.093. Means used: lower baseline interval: 2.53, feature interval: 2.33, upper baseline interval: 2.54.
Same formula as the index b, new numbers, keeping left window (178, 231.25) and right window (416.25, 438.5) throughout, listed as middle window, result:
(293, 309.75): 0.19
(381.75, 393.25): 0.03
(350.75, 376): 0.14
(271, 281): 0.20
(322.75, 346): 0.16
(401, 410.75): -0.01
